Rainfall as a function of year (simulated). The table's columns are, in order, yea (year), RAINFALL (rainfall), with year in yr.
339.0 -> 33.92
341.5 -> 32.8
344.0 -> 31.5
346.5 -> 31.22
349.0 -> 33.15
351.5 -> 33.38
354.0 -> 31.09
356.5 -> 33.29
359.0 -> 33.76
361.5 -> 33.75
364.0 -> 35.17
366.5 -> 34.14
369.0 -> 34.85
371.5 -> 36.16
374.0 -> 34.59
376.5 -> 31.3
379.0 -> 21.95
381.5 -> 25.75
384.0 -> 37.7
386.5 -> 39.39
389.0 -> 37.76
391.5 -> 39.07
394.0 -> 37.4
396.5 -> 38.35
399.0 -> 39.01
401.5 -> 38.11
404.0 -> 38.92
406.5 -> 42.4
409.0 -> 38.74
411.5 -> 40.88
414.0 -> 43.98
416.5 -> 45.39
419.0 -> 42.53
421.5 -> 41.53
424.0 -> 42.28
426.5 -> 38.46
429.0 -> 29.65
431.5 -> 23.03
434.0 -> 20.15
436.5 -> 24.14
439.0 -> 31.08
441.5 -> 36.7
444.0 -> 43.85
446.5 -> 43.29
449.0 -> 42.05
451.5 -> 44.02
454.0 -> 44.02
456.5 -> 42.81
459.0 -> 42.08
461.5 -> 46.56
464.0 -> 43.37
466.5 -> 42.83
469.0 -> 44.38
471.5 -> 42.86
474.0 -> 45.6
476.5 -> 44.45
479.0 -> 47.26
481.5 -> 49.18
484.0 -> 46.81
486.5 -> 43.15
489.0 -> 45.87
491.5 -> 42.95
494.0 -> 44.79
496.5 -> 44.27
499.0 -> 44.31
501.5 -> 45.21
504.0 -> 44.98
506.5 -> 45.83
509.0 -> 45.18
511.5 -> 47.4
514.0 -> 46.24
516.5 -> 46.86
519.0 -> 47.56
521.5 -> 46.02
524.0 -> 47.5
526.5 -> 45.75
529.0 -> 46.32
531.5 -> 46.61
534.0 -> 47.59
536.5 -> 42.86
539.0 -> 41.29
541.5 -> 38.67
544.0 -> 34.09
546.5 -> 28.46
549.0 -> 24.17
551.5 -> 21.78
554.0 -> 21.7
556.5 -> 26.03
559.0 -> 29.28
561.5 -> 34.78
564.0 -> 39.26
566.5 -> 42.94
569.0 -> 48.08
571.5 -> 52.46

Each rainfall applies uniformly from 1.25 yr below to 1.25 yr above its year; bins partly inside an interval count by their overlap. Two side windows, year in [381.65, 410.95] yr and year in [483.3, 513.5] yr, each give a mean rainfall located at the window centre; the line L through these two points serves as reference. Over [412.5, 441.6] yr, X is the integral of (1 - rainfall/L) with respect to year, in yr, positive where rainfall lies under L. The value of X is 3.89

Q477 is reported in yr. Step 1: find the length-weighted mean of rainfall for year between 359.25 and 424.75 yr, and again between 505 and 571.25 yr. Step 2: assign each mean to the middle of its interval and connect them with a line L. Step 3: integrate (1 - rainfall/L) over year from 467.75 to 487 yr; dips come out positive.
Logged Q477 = -3.3 yr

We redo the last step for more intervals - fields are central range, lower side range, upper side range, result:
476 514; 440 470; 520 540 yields -1.0 yr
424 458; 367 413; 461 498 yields 4.4 yr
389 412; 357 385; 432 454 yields -3.5 yr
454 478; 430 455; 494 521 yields -3.1 yr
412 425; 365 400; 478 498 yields -1.6 yr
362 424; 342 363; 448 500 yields -1.1 yr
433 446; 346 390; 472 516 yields 2.6 yr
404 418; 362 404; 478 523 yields -1.6 yr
